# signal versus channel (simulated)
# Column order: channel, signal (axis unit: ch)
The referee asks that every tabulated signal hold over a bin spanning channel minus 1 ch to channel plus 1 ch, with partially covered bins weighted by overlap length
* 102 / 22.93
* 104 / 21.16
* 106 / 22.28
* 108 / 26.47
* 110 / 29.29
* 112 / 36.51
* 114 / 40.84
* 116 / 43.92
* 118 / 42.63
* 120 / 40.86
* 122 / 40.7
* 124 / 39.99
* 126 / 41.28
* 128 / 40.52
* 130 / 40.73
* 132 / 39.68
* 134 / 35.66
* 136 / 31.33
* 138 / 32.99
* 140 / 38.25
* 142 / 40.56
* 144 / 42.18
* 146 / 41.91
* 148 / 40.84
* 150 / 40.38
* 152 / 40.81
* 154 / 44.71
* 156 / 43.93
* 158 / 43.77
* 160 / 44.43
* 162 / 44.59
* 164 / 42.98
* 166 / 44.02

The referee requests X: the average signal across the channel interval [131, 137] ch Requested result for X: 35.6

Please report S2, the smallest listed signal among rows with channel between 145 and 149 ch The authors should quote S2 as 40.84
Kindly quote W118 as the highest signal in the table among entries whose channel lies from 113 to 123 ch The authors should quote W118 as 43.92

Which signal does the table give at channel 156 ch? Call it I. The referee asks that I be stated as 43.93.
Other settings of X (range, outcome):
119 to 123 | 40.8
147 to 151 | 40.6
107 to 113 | 30.8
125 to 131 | 40.8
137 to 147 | 39.2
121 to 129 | 40.6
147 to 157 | 42.1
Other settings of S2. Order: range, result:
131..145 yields 31.33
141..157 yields 40.38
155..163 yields 43.77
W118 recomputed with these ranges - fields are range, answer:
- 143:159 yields 44.71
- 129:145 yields 42.18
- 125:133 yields 41.28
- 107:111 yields 29.29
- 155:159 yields 43.93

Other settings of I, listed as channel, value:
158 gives 43.77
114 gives 40.84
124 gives 39.99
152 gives 40.81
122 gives 40.7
